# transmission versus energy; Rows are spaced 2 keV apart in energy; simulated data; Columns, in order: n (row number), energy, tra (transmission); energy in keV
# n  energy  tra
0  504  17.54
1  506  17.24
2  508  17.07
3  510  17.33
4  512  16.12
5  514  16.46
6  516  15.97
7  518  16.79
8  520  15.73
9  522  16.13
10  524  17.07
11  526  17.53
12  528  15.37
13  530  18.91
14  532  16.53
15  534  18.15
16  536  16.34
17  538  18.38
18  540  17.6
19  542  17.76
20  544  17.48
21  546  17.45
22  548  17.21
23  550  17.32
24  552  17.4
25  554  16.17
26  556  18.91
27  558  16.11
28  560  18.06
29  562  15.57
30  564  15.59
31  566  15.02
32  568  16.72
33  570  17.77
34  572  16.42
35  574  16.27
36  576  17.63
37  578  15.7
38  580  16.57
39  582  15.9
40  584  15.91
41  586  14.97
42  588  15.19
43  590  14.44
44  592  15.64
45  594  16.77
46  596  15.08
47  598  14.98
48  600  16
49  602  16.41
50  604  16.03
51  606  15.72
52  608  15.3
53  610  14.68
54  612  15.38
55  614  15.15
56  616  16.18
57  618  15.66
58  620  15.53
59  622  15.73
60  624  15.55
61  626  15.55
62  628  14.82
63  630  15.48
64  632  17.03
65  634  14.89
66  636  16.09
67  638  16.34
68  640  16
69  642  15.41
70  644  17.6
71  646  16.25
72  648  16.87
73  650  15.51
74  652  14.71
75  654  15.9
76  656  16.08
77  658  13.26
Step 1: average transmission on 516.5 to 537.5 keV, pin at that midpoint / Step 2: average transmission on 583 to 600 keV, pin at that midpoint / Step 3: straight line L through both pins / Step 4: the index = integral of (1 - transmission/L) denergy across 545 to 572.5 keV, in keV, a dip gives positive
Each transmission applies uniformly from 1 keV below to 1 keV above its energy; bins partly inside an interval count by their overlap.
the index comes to -1.18 keV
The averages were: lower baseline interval 16.9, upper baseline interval 15.4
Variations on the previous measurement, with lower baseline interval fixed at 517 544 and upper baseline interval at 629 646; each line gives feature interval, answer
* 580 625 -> 2.4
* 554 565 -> 0.0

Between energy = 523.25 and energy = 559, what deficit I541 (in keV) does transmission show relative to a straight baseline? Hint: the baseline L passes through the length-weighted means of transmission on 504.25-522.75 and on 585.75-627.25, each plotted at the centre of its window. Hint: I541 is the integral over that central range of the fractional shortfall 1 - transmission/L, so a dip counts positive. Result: -2.3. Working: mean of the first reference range 16.6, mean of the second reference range 15.5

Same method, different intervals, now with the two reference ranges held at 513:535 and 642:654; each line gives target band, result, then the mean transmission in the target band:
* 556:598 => 0.98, 16.1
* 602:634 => 1.33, 15.6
